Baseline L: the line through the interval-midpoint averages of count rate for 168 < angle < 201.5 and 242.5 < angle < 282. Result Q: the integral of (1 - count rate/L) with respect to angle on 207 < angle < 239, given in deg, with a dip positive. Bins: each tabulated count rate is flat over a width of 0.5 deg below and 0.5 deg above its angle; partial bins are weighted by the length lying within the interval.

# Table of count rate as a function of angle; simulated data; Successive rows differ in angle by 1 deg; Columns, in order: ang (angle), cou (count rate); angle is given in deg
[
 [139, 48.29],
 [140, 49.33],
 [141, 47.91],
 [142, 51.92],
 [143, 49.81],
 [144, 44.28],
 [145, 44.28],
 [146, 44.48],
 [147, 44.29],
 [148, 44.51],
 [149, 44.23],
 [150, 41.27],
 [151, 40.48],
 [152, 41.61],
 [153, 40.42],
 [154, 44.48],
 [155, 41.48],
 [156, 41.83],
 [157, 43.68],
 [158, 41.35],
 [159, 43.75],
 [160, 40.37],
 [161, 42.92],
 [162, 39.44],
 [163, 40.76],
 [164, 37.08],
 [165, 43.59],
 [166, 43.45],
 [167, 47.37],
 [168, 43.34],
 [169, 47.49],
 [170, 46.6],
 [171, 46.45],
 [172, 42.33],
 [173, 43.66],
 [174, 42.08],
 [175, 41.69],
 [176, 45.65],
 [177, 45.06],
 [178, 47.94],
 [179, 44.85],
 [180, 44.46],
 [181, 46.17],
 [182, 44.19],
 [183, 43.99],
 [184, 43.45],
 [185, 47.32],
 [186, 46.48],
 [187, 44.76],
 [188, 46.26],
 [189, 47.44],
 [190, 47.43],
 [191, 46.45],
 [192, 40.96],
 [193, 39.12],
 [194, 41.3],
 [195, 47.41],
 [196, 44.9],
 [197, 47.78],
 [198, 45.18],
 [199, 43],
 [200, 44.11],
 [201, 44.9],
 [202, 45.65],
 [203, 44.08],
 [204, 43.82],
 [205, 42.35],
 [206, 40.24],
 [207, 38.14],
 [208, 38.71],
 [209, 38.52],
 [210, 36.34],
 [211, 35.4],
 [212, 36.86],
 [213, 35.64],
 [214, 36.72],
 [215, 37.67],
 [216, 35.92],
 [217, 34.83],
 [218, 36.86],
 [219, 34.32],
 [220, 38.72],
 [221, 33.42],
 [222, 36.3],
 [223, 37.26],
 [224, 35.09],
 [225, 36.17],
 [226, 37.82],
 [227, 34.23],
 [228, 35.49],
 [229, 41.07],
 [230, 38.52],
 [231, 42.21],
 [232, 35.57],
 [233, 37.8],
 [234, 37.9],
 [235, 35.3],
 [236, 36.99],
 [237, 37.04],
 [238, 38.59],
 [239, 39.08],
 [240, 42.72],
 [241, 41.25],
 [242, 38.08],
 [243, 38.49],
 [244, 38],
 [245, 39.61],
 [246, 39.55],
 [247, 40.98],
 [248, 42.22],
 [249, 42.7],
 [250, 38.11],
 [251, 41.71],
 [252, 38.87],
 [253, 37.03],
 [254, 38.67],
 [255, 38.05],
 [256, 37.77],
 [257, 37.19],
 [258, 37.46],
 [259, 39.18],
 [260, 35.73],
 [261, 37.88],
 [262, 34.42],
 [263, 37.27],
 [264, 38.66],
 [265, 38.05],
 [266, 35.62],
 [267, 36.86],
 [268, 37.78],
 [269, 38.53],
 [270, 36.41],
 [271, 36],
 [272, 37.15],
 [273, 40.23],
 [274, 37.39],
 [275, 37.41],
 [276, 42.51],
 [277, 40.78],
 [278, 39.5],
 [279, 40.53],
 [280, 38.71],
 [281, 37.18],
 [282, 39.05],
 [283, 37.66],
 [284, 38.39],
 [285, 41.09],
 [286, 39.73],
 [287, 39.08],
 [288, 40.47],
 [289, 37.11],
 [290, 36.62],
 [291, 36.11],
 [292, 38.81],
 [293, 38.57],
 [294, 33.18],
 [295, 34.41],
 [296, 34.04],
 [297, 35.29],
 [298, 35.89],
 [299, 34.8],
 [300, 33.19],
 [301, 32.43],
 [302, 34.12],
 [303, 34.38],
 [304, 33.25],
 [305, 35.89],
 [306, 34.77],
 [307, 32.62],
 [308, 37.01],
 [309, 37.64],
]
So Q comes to 3.6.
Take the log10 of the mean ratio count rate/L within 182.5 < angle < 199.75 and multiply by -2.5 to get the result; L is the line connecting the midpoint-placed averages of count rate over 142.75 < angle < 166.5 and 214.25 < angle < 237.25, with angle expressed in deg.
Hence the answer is -0.136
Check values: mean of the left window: 42.6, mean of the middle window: 44.9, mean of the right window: 36.8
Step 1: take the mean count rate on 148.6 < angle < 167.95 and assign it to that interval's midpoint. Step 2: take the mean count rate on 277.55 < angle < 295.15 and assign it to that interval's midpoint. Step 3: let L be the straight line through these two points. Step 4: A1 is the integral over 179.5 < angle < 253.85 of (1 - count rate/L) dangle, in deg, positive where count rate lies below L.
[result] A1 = 0.1 deg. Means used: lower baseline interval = 42.1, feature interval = 40.3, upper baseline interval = 38.2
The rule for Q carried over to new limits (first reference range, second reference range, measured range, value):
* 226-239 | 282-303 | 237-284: -1.9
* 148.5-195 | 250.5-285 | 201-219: 1.2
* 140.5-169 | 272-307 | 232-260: 0.2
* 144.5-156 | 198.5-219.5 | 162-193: -2.5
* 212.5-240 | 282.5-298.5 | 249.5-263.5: -0.3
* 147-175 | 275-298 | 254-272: 0.8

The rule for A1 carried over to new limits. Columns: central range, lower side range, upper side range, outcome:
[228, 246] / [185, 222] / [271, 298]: 0.6 deg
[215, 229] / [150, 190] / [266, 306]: 1.6 deg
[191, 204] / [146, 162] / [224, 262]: -1.2 deg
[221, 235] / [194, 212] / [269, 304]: 1.2 deg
